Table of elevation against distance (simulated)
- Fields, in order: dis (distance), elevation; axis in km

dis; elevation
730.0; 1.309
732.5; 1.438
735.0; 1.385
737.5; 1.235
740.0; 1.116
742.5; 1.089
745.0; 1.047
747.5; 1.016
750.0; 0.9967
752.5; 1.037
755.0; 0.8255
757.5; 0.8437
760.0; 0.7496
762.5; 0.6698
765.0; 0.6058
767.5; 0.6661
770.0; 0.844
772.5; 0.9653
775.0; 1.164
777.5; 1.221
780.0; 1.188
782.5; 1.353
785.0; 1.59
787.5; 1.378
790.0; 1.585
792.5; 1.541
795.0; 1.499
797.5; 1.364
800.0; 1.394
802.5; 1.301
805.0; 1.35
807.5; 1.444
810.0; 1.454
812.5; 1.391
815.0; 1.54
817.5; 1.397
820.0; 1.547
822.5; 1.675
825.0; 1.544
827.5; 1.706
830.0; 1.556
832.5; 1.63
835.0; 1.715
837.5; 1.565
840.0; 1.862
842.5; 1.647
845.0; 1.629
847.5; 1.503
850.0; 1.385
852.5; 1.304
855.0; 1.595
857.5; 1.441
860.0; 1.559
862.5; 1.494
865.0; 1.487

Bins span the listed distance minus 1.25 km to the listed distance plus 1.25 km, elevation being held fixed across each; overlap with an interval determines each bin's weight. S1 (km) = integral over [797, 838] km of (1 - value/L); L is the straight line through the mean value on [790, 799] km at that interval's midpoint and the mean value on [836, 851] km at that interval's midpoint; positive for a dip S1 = 0.9 km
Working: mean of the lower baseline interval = 1.48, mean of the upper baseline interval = 1.6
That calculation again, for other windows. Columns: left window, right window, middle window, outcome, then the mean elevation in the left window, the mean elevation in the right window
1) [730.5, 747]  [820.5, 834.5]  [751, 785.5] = 9.9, 1.21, 1.62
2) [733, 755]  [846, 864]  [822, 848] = -4.4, 1.11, 1.47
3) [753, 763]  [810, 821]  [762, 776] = 1.7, 0.8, 1.47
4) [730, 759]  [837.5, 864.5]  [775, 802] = -2.4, 1.1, 1.54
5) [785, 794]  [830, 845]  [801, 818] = 1.8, 1.51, 1.67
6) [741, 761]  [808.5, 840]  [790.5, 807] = -0.8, 0.955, 1.57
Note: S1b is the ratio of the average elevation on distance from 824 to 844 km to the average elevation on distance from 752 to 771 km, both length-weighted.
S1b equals 2.15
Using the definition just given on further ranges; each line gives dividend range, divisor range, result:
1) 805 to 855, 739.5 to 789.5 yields 1.51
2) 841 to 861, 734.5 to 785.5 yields 1.49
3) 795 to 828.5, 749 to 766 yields 1.79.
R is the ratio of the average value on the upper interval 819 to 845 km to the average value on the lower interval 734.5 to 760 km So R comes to 1.6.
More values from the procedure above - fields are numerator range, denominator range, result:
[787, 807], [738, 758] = 1.41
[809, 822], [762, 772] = 2.06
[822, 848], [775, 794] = 1.18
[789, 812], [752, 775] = 1.76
